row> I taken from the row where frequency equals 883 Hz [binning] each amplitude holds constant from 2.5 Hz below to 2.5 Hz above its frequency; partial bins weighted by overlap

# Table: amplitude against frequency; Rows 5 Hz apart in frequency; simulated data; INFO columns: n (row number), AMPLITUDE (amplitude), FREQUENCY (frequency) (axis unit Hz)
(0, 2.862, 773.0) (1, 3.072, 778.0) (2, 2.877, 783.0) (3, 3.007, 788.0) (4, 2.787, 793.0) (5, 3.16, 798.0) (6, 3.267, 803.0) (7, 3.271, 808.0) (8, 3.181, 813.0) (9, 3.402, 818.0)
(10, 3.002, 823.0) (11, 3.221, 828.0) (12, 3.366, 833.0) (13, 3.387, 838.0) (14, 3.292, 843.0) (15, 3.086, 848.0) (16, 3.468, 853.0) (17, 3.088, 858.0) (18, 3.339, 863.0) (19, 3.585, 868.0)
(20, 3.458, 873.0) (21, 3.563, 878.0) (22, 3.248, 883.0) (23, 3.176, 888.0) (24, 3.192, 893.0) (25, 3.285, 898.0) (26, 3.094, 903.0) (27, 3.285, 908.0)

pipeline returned 3.248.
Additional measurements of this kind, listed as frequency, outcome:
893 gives 3.192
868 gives 3.585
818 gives 3.402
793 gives 2.787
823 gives 3.002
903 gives 3.094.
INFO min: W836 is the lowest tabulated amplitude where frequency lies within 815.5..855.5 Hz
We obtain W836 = 3.002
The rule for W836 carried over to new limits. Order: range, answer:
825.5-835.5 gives 3.221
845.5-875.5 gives 3.086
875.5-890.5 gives 3.176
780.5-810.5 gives 2.787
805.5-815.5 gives 3.181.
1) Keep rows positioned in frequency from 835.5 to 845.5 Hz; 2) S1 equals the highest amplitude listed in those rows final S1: 3.387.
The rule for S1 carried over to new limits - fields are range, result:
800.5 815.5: 3.271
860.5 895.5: 3.585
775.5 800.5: 3.16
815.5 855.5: 3.468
